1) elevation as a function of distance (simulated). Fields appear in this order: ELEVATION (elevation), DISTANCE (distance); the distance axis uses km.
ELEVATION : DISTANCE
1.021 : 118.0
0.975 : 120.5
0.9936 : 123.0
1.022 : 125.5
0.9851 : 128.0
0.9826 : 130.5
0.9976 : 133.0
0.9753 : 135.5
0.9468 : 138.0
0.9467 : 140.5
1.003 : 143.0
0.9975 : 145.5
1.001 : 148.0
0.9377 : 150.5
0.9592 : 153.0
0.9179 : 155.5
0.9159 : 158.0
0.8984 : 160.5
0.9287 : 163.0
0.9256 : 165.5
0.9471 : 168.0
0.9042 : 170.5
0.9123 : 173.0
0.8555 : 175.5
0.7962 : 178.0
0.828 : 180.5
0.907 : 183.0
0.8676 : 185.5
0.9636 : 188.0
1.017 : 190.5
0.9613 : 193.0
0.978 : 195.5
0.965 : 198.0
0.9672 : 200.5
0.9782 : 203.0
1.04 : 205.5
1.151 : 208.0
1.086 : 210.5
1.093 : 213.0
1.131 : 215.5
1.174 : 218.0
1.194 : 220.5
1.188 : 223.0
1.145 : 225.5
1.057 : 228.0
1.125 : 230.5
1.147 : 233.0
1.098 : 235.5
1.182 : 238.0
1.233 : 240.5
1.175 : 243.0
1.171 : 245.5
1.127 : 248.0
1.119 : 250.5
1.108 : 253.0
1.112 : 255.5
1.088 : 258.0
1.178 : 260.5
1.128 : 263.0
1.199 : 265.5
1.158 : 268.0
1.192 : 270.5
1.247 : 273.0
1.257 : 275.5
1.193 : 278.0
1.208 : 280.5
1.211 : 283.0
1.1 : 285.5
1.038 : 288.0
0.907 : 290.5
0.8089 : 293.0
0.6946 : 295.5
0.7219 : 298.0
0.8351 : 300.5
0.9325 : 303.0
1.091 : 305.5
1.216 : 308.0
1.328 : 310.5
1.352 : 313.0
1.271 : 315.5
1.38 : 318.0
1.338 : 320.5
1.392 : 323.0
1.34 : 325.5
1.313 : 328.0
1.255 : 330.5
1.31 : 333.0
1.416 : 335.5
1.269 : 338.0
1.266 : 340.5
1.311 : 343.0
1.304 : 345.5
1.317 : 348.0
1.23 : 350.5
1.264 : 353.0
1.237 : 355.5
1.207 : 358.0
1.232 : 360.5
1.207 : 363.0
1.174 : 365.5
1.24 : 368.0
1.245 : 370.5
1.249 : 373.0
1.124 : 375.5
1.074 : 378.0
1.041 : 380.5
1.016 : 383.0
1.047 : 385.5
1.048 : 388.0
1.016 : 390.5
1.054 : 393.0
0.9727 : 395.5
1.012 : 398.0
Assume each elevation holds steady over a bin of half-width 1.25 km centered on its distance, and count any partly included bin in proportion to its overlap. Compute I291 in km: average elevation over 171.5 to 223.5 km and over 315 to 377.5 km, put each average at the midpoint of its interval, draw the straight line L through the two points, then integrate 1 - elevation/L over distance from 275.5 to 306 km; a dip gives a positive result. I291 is 4.7 km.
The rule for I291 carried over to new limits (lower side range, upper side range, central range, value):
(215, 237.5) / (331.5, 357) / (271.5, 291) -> 0.9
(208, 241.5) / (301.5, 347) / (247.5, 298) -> 4.7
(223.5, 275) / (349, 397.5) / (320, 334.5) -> -2.3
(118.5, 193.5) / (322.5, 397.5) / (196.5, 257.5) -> -4.8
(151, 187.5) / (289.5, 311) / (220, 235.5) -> -3.7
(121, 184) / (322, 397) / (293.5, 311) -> 2.8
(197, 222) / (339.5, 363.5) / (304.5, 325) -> -1.5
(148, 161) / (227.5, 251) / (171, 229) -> 2.3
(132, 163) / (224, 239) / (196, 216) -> 0.5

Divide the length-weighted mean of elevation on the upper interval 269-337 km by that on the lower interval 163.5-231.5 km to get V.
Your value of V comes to 1.16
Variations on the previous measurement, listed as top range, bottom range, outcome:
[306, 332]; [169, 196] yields 1.45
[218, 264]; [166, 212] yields 1.20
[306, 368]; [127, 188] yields 1.38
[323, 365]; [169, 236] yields 1.26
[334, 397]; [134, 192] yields 1.27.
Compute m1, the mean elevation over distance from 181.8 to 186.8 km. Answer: 0.888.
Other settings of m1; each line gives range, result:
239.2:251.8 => 1.16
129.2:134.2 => 0.99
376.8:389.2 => 1.05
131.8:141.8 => 0.967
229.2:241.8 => 1.16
